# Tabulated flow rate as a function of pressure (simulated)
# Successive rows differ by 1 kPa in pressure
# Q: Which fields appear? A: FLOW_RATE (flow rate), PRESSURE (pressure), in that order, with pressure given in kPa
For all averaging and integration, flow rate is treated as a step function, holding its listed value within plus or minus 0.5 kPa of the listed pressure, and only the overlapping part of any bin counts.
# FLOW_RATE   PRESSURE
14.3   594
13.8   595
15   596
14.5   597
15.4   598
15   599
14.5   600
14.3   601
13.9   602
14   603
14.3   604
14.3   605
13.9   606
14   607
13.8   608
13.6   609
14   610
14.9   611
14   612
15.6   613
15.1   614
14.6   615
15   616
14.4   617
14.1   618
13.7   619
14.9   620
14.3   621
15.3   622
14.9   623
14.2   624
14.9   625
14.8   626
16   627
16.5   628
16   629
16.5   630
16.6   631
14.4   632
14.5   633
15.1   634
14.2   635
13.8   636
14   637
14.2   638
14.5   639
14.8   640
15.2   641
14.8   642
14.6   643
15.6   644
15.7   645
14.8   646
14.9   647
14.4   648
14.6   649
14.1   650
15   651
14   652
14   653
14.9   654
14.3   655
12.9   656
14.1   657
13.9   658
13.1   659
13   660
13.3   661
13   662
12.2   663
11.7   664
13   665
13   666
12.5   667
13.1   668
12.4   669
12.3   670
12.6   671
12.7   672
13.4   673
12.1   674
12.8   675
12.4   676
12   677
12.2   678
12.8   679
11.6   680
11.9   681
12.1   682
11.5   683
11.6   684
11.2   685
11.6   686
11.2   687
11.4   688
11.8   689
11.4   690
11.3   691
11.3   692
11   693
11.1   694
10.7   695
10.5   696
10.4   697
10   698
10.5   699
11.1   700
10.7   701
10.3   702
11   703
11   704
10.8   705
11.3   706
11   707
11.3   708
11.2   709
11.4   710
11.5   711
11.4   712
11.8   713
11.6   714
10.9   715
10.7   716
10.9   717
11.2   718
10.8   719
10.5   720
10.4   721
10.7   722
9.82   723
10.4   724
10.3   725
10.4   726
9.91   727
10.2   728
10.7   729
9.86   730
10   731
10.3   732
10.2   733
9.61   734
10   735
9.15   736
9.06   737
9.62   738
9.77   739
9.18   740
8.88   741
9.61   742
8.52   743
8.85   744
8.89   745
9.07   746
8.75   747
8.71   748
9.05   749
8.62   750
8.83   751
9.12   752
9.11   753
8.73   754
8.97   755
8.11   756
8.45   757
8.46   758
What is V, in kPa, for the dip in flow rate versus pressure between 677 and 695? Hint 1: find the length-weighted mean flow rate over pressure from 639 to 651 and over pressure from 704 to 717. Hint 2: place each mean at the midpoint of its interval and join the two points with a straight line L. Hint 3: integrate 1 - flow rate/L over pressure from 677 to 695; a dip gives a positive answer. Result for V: 1.44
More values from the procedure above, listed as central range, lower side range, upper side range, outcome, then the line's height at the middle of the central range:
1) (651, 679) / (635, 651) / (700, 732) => 1.0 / 13.5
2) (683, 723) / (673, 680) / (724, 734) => 0.8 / 11.3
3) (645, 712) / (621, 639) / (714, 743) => 1.9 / 12.6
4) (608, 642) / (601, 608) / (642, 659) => -1.3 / 14.2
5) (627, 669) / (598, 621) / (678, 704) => -4.4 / 12.9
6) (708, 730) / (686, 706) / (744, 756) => -1.6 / 10.1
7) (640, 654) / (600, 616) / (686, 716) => -1.9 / 13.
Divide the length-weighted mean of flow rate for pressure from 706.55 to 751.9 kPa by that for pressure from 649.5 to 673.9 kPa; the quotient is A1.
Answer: 0.76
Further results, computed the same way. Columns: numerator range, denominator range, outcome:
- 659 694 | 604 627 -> 0.84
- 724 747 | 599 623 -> 0.67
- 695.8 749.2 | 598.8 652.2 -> 0.70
